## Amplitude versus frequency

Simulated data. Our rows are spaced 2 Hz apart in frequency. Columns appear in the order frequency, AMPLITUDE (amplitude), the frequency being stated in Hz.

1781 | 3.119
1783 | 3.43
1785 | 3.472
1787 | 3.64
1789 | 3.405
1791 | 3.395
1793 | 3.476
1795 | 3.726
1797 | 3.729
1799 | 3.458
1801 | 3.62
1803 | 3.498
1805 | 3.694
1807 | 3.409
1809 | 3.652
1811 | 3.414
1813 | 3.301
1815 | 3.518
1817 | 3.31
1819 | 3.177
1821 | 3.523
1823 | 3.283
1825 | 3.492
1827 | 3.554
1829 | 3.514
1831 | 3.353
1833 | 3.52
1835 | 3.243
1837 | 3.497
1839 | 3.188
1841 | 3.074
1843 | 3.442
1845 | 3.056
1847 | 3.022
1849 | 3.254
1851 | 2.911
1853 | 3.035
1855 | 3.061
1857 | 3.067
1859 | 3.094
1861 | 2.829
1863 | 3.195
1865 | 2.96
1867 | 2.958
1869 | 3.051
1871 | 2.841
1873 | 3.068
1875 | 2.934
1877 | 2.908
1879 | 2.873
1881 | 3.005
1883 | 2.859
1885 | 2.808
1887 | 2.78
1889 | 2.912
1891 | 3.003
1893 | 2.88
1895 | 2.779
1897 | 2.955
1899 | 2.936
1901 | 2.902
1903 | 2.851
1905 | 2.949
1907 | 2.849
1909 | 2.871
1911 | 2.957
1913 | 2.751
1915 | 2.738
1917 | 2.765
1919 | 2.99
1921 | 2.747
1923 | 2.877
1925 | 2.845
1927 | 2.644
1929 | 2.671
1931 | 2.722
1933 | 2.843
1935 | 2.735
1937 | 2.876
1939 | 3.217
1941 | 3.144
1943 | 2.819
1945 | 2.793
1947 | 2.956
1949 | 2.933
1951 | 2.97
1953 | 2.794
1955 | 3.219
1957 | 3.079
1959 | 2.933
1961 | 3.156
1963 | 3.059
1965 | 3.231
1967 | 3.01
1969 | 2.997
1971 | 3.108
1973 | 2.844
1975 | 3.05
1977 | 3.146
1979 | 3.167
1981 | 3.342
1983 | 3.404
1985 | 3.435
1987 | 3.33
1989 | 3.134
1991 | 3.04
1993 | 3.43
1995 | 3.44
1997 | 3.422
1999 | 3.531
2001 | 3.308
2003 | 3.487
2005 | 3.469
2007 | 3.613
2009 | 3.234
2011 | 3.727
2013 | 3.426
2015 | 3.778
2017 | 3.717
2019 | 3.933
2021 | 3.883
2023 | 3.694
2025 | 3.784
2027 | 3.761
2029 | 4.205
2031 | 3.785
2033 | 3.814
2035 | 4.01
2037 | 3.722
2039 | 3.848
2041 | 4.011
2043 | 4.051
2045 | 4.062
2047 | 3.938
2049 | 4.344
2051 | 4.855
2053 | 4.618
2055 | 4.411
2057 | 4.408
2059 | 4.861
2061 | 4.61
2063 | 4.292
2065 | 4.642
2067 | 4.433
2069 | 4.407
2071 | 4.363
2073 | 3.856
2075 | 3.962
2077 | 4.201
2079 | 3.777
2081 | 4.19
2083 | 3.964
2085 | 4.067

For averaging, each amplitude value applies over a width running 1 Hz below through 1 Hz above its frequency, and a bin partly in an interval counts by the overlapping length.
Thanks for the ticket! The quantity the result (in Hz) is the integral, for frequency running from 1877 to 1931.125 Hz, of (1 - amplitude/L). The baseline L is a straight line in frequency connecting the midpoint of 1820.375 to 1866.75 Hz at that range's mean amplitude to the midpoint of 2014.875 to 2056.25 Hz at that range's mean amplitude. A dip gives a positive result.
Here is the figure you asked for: 9.6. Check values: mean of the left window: 3.22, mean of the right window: 4.02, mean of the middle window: 2.85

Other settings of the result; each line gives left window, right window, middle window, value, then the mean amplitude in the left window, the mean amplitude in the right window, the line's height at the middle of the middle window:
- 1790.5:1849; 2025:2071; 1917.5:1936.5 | 5.0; 3.42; 4.22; 3.8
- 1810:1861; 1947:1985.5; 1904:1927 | 2.3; 3.27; 3.09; 3.16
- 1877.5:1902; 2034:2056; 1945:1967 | 2.7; 2.89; 4.17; 3.44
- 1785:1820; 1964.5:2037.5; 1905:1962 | 9.6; 3.49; 3.47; 3.48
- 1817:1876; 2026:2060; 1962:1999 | 6.2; 3.18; 4.16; 3.85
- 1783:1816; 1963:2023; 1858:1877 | 2.6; 3.52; 3.37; 3.47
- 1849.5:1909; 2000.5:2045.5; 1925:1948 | 2.9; 2.94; 3.75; 3.27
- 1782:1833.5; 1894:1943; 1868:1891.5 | 1.2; 3.48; 2.86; 3.08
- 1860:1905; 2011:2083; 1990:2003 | 1.3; 2.92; 4.1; 3.74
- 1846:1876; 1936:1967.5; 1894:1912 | 0.7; 3.02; 3.01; 3.02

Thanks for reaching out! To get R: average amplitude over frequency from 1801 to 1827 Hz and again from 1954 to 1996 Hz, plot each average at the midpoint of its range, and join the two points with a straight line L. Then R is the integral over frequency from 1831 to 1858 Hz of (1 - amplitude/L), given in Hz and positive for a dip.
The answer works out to 1.7 Hz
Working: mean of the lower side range 3.45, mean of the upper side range 3.17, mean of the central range 3.19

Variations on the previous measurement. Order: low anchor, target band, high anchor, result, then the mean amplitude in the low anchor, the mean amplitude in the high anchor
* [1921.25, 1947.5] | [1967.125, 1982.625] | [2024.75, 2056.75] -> 1.0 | 2.85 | 4.09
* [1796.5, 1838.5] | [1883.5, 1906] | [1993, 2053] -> 4.4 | 3.46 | 3.8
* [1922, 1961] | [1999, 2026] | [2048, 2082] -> 0.9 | 2.91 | 4.37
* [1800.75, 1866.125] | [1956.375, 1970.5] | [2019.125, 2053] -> 2.6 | 3.29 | 4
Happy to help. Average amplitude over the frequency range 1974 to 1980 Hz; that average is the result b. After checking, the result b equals 3.12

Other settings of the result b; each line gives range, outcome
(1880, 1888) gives 2.86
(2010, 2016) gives 3.64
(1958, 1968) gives 3.08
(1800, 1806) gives 3.6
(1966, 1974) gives 2.99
